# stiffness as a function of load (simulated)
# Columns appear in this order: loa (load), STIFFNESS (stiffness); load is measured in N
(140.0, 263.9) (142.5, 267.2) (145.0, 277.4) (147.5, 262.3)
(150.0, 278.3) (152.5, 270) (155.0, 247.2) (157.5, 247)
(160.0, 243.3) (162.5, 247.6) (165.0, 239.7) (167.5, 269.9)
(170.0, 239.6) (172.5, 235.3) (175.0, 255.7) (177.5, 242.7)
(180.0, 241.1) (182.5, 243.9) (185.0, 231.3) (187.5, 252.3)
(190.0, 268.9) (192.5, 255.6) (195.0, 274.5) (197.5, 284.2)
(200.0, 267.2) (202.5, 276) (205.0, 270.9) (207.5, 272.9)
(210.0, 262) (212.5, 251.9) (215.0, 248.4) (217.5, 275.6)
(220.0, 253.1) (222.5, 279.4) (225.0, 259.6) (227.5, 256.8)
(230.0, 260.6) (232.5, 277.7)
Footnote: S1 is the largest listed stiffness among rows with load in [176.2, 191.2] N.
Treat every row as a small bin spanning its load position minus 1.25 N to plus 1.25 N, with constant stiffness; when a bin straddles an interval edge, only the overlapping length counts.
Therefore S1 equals 268.9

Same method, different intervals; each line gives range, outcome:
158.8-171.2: 269.9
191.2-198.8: 284.2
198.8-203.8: 276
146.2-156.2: 278.3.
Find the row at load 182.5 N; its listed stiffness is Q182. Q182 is 243.9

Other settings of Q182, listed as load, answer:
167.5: 269.9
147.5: 262.3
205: 270.9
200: 267.2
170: 239.6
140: 263.9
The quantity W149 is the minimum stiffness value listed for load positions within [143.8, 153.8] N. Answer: 262.3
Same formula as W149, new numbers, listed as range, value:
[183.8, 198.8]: 231.3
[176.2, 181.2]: 241.1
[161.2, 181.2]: 235.3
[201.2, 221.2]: 248.4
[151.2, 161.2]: 243.3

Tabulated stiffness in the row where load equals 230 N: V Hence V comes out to 260.6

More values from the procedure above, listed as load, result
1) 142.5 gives 267.2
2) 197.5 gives 284.2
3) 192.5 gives 255.6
